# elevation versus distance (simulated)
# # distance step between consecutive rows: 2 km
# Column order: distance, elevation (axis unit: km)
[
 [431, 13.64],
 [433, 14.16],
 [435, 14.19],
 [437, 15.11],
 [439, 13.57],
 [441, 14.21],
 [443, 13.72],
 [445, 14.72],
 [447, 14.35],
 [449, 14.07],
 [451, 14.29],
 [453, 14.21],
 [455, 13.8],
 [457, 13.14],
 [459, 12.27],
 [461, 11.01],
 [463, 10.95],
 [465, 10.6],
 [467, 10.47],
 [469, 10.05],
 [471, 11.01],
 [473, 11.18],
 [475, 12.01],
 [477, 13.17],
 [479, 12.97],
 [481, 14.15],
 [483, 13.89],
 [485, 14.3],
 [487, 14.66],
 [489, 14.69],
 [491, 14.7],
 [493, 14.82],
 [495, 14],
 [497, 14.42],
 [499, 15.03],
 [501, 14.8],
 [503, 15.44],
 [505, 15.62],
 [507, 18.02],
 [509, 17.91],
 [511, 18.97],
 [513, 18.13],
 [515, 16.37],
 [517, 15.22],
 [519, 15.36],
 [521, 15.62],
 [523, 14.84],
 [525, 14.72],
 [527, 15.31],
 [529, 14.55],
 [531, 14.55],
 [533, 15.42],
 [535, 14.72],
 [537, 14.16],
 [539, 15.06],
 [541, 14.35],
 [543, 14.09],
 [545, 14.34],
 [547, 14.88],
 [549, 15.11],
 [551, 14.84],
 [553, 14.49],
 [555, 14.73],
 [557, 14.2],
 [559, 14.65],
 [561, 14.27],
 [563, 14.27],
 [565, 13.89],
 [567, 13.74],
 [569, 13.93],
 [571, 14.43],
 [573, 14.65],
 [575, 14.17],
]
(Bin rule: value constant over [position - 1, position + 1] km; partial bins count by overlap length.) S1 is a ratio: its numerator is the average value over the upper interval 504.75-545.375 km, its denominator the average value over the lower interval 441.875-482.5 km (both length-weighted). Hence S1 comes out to 1.24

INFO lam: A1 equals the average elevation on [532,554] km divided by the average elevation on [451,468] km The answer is 1.2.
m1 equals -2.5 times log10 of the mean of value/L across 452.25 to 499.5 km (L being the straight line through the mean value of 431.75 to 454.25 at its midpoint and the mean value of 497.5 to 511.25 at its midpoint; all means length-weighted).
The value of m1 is 0.186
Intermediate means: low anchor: 14.2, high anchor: 16.3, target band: 13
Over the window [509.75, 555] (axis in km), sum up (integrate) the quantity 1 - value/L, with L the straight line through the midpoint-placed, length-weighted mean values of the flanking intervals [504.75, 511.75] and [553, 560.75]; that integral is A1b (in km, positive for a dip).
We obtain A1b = 2.6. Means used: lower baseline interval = 17.8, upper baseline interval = 14.5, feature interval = 15.2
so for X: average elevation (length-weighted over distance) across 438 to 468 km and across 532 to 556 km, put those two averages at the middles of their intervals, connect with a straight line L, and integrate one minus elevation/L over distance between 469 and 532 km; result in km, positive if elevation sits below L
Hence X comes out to -3.9 km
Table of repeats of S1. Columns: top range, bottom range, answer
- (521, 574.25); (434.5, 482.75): 1.13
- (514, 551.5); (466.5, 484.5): 1.22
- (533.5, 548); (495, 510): 0.92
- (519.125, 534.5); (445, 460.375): 1.09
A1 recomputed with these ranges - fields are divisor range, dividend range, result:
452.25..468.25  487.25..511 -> 1.30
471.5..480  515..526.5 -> 1.25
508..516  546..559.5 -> 0.82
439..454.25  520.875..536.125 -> 1.05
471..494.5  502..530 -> 1.19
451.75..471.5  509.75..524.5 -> 1.38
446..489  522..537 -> 1.16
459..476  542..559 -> 1.33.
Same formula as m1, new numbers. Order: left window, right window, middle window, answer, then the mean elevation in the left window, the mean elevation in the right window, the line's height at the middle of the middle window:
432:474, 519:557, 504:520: -0.19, 12.9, 14.8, 14.2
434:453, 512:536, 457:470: 0.30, 14.2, 15.4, 14.5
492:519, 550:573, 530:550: 0.02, 16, 14.3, 15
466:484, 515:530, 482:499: -0.11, 12.1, 15.2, 13.1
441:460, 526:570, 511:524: -0.13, 13.9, 14.5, 14.3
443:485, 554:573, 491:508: -0.15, 12.7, 14.3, 13.2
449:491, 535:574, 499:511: -0.22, 12.7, 14.4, 13.4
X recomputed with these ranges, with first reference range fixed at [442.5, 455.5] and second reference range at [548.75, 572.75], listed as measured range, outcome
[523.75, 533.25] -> -0.4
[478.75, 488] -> 0.1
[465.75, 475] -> 2.2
